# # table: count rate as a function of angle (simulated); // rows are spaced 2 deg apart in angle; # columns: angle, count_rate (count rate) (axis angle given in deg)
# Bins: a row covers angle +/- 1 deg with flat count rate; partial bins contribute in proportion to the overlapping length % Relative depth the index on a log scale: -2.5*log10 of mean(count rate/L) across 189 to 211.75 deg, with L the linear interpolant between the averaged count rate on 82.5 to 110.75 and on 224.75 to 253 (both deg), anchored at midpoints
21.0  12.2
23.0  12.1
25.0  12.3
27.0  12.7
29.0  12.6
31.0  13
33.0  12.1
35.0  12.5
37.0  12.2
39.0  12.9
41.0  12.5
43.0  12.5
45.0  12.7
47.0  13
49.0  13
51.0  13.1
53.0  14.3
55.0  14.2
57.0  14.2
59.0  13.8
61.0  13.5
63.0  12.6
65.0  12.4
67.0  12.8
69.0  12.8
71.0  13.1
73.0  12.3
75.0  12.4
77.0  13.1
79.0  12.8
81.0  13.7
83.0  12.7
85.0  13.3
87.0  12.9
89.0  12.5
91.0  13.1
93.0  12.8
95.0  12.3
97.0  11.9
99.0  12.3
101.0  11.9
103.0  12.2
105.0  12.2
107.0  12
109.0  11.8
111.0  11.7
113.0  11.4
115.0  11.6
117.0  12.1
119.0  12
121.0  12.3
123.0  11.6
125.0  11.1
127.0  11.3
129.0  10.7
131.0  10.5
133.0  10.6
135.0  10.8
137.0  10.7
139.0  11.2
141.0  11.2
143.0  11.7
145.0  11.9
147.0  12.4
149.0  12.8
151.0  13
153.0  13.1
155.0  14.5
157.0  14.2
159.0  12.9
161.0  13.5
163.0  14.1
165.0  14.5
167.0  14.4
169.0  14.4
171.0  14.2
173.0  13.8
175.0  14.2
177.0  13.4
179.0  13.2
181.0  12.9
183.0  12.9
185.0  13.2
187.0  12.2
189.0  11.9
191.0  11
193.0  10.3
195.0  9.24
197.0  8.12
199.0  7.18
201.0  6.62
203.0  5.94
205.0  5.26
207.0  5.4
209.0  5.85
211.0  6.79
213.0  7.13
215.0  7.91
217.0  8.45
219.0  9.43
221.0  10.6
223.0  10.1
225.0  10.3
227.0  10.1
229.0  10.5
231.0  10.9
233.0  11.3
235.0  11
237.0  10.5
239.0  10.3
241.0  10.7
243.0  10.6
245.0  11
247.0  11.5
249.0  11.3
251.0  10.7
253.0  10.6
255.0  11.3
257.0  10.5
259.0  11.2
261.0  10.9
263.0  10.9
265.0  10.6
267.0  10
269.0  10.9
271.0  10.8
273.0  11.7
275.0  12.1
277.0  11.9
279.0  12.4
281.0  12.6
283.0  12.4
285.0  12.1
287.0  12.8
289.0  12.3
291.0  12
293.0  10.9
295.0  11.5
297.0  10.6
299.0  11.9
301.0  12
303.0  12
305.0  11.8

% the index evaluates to 0.42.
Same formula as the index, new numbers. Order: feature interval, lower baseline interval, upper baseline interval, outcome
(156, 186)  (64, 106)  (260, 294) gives -0.13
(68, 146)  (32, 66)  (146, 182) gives 0.11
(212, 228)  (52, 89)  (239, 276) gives 0.22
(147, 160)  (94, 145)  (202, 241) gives -0.24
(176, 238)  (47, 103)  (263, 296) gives 0.25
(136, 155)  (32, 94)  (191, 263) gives -0.09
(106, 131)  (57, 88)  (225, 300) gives 0.09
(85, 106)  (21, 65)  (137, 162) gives 0.03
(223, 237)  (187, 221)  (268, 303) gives -0.15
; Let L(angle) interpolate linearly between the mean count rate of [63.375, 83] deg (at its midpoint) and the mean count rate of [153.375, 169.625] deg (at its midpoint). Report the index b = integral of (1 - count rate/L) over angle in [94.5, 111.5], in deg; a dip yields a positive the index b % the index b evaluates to 1.5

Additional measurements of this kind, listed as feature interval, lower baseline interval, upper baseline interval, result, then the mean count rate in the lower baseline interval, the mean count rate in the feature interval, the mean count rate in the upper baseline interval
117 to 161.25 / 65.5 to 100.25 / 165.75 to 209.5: -1.2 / 12.7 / 12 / 10.8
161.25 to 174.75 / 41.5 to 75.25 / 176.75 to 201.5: -3.5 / 13.1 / 14.2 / 10.9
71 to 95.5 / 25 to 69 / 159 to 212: -0.8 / 13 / 12.8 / 11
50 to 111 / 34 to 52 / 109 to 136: -3.7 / 12.7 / 12.8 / 11.4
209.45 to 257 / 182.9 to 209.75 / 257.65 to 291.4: 0.4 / 8.83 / 10.1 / 11.6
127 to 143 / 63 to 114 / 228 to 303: 1.7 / 12.5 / 10.9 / 11.3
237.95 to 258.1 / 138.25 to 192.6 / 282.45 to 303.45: 2.3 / 13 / 10.9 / 11.8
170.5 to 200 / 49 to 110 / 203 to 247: -4.5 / 12.8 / 11.8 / 9.22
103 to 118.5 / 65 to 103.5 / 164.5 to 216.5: 0.3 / 12.7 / 11.9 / 10.4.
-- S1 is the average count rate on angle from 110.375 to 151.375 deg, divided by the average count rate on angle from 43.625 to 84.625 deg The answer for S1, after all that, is 0.9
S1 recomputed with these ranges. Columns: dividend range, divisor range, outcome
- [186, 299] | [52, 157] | 0.83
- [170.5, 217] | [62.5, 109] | 0.78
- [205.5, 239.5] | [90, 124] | 0.76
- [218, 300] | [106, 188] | 0.89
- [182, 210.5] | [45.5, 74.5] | 0.67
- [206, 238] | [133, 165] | 0.73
